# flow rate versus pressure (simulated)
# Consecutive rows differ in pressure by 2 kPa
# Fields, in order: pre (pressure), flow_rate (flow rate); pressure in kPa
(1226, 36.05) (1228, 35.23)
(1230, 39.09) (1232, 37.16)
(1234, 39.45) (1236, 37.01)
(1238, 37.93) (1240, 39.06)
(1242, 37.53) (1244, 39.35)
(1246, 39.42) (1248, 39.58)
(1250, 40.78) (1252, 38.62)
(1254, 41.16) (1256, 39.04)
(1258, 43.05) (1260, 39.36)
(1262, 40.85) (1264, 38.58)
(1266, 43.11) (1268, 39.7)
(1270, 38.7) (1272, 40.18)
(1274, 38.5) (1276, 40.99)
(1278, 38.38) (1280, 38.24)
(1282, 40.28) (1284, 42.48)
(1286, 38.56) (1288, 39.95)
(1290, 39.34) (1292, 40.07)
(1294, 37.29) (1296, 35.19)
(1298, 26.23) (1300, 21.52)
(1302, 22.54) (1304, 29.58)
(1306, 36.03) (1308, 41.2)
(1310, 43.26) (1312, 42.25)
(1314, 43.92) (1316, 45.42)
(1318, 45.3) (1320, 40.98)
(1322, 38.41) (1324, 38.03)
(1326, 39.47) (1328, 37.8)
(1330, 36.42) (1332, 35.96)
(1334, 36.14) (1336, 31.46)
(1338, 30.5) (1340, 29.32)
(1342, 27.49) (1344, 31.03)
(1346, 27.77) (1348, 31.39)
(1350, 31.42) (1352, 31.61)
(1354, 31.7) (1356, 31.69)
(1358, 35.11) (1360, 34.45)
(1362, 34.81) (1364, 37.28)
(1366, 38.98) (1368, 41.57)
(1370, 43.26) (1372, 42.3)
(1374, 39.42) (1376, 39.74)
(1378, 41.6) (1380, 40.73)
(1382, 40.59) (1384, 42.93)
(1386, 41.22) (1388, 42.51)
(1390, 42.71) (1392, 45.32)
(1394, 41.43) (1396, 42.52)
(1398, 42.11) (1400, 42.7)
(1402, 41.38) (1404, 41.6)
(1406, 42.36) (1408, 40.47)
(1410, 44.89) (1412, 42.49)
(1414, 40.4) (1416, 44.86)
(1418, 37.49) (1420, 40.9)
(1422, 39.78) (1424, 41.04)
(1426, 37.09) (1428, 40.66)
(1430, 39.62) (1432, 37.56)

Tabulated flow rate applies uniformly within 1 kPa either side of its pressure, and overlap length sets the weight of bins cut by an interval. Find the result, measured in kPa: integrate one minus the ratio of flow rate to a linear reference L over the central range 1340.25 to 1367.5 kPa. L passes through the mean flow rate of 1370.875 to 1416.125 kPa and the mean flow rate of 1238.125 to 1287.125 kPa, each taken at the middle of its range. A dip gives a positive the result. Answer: 5.7 kPa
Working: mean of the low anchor 39.8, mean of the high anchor 42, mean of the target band 32.7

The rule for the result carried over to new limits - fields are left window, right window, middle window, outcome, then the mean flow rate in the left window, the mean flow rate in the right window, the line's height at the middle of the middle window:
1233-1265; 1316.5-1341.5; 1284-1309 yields 2.3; 39.4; 36.6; 37.8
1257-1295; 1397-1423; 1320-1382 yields 7.8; 39.9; 41.6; 40.9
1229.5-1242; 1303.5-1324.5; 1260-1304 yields 2.9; 38.2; 40.7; 39.7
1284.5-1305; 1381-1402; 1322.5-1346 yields 2.0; 33.3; 42.4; 37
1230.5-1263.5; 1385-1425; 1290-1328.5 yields 3.1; 39.3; 41.9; 40.3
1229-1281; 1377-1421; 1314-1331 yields 0.1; 39.4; 42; 40.6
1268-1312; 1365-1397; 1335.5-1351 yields 3.8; 36.8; 41.7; 39.7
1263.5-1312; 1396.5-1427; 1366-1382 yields -0.4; 37.2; 41.3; 40.1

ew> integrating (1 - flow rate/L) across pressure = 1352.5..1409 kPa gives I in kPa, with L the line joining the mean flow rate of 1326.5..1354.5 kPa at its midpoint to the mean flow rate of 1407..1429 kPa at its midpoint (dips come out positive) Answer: -4.9 kPa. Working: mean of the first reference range 32.3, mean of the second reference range 40.9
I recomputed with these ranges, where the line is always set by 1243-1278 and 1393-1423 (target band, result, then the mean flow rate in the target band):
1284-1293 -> 0.1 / 39.8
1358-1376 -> 1.0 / 38.8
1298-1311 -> 2.8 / 31.9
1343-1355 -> 3.0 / 30.8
